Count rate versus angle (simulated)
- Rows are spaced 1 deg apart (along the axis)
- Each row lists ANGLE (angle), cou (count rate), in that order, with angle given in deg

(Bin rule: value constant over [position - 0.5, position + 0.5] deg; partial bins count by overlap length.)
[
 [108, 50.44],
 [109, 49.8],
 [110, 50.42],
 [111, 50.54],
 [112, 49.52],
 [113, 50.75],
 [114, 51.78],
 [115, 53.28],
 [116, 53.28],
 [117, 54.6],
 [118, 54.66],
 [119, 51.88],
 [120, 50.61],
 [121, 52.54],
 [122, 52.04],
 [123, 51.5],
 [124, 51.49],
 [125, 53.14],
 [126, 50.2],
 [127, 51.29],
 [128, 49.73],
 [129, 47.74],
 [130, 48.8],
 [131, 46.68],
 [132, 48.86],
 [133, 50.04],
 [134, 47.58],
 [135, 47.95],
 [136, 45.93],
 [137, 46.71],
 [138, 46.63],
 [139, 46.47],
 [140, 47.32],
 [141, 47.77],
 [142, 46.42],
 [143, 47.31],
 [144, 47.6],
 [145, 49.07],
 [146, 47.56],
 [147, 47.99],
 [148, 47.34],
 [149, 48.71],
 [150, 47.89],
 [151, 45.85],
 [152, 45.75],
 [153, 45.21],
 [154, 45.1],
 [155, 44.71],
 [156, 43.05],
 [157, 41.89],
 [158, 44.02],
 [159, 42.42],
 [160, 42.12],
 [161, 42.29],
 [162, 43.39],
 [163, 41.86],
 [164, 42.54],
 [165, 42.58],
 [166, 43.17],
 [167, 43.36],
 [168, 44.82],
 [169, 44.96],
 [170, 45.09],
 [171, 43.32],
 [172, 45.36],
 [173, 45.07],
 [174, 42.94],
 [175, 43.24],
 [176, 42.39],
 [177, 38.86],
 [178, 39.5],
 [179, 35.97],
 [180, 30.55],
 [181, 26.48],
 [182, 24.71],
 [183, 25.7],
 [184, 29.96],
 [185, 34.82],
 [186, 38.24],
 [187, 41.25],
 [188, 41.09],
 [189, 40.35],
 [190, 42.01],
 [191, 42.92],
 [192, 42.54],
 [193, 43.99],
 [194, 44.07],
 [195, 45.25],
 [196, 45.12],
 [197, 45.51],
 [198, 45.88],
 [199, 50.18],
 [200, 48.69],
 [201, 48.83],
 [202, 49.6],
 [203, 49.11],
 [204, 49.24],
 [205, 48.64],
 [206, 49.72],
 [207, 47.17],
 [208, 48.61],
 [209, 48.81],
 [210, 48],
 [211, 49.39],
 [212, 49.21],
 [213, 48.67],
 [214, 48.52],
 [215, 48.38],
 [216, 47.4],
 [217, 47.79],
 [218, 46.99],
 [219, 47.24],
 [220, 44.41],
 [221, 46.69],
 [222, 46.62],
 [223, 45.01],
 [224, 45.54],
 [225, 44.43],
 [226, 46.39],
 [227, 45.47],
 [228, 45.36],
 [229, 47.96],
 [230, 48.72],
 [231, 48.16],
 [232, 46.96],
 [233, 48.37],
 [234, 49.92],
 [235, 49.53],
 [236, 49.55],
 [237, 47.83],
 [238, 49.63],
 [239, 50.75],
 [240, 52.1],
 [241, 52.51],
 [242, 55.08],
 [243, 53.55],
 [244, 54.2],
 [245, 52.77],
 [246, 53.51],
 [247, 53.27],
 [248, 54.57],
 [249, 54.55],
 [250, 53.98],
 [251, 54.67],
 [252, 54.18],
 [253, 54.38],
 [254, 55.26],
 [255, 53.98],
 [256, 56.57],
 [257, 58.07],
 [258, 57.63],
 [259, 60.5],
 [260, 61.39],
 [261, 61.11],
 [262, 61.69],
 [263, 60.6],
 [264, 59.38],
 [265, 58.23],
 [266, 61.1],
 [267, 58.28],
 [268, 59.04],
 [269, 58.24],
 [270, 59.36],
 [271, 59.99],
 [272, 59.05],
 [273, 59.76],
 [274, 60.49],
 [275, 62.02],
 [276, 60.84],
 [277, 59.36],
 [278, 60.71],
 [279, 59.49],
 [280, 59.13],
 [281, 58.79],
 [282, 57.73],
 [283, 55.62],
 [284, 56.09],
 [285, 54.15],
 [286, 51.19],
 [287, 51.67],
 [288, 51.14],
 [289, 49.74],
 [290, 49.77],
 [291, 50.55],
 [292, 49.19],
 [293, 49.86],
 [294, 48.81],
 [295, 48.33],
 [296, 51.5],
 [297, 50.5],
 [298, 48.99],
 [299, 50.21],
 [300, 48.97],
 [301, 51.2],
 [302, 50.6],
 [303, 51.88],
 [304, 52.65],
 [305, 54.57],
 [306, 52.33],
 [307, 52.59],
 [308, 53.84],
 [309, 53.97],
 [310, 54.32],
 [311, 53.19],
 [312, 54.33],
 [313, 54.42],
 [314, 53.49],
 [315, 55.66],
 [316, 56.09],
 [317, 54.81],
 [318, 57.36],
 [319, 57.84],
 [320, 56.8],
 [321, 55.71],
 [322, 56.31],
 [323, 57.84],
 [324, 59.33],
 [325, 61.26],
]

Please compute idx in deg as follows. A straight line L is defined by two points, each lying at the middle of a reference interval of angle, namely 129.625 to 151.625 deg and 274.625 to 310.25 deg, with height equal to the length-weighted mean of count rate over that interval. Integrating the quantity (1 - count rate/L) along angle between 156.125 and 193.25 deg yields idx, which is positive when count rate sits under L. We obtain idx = 6.6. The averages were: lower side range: 47.5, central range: 40.2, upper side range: 53.4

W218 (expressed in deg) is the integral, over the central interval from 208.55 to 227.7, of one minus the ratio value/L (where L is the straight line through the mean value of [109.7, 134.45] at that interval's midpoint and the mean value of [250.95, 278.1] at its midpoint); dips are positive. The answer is 3.1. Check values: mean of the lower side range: 50.9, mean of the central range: 47.1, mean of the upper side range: 58.8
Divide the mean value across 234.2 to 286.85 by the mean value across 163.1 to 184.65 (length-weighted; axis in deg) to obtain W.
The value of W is 1.44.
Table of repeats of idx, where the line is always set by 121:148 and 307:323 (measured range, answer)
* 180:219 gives 5.5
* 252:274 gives -2.2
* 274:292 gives -0.6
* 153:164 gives 1.4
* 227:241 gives 0.9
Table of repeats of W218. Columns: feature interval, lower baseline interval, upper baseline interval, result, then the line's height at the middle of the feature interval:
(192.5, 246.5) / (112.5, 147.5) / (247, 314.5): 4.7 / 53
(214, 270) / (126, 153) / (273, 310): -0.7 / 51.7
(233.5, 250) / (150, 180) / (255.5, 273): 1.1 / 55.7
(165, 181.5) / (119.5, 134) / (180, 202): 0.8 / 43.1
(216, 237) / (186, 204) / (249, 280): 1.7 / 51.2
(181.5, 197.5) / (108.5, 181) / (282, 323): 3.0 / 48.4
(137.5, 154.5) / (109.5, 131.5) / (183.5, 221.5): 0.8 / 49.5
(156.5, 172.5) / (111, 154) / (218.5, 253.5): 2.0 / 49.4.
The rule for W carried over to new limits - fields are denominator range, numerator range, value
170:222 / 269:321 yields 1.25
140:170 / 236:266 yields 1.23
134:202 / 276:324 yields 1.25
